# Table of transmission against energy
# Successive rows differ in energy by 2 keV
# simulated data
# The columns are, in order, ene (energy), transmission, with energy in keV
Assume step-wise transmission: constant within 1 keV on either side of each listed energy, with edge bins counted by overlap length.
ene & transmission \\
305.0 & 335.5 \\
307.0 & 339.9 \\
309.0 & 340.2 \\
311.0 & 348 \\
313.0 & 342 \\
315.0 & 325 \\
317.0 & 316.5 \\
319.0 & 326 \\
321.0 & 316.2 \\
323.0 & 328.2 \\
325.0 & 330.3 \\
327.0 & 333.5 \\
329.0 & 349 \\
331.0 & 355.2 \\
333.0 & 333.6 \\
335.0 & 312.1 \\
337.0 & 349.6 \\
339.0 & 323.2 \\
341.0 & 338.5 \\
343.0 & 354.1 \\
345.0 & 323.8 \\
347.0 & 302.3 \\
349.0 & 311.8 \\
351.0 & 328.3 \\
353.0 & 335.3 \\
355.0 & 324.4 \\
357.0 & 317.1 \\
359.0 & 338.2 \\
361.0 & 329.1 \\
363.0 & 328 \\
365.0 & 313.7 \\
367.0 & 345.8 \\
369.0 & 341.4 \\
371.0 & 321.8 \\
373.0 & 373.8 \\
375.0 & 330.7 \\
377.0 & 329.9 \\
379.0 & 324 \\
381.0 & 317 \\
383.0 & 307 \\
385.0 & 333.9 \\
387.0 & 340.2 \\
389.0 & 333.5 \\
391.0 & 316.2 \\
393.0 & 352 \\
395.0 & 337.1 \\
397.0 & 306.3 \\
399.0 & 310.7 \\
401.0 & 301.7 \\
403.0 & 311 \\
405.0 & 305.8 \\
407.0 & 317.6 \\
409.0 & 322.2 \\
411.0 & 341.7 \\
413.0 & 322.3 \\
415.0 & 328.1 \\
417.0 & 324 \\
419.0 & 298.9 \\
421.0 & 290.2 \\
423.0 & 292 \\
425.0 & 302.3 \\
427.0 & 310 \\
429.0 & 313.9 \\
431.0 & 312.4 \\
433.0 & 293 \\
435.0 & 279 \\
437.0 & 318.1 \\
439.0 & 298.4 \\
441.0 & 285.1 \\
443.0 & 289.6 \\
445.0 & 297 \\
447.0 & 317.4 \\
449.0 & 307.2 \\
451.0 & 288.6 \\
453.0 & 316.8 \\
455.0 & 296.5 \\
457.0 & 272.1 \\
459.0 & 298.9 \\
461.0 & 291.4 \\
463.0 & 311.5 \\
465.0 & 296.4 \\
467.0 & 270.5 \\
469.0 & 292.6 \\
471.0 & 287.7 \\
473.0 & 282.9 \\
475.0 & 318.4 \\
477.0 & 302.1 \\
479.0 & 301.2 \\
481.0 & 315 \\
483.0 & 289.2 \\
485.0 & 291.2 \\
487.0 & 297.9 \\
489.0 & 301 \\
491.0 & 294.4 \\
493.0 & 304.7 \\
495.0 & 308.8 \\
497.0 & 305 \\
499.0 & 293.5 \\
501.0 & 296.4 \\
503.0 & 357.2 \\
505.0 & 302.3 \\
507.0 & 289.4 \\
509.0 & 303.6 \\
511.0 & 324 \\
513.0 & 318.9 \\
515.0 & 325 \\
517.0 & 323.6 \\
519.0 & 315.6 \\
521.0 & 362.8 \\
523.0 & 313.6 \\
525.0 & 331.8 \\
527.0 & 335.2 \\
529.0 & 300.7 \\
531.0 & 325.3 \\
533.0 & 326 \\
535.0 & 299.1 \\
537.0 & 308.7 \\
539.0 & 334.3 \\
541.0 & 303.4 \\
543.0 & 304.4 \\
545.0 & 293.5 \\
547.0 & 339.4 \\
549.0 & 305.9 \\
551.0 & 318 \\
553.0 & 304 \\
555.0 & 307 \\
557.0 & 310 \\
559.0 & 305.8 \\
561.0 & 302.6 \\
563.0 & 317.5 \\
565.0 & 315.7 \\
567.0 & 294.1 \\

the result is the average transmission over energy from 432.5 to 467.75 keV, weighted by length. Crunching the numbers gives 296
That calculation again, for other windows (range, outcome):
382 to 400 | 326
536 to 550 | 313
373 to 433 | 319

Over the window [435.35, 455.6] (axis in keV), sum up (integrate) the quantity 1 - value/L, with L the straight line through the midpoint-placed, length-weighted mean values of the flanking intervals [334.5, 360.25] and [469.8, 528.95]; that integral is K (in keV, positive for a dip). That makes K 1.0 keV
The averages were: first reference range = 328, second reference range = 310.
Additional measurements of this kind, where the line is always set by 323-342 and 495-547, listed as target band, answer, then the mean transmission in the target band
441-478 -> 3.0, 296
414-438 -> 1.5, 305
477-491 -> 0.9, 299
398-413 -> 0.5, 316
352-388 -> 0.1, 331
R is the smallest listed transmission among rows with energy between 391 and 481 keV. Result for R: 270.5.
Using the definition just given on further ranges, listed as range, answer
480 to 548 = 289.2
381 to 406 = 301.7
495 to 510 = 289.4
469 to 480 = 282.9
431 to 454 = 279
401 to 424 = 290.2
